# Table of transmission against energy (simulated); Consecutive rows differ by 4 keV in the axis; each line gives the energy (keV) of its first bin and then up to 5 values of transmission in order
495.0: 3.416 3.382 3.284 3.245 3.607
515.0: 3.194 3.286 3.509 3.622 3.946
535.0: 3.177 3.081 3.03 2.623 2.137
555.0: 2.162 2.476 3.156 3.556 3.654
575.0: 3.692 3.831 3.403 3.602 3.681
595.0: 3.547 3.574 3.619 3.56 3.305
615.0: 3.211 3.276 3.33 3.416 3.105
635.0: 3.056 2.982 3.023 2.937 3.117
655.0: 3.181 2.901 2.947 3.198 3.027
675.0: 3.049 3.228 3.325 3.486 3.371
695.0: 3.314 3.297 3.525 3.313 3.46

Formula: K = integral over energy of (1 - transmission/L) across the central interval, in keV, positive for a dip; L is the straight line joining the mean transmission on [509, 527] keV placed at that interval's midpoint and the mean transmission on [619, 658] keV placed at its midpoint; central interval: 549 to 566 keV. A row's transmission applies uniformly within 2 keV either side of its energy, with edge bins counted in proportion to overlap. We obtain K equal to 3.98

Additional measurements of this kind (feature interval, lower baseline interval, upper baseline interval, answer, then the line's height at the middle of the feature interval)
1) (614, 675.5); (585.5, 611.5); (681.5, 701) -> 6.3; 3.46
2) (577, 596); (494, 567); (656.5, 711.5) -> -2.6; 3.17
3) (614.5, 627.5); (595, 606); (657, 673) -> 0.4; 3.4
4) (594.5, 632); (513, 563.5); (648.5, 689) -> -3.7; 3.09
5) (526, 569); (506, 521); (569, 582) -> 6.7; 3.54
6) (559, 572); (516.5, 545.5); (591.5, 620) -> 0.5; 3.41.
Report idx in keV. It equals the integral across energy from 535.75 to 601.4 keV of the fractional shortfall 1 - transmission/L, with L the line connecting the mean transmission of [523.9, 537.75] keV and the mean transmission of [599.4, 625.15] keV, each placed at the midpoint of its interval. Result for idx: 5.12 keV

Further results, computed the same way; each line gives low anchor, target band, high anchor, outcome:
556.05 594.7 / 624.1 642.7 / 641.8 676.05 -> 0.1 keV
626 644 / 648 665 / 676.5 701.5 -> 0.9 keV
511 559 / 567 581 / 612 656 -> -2.7 keV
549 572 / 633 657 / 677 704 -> 0.9 keV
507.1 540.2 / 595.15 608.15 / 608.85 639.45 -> -1.2 keV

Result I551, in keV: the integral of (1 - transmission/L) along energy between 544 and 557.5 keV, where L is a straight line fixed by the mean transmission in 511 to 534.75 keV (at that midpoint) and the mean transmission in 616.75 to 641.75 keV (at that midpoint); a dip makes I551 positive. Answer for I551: 4.14 keV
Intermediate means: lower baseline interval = 3.49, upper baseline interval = 3.19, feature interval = 2.37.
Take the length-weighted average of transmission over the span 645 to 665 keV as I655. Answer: 3.02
